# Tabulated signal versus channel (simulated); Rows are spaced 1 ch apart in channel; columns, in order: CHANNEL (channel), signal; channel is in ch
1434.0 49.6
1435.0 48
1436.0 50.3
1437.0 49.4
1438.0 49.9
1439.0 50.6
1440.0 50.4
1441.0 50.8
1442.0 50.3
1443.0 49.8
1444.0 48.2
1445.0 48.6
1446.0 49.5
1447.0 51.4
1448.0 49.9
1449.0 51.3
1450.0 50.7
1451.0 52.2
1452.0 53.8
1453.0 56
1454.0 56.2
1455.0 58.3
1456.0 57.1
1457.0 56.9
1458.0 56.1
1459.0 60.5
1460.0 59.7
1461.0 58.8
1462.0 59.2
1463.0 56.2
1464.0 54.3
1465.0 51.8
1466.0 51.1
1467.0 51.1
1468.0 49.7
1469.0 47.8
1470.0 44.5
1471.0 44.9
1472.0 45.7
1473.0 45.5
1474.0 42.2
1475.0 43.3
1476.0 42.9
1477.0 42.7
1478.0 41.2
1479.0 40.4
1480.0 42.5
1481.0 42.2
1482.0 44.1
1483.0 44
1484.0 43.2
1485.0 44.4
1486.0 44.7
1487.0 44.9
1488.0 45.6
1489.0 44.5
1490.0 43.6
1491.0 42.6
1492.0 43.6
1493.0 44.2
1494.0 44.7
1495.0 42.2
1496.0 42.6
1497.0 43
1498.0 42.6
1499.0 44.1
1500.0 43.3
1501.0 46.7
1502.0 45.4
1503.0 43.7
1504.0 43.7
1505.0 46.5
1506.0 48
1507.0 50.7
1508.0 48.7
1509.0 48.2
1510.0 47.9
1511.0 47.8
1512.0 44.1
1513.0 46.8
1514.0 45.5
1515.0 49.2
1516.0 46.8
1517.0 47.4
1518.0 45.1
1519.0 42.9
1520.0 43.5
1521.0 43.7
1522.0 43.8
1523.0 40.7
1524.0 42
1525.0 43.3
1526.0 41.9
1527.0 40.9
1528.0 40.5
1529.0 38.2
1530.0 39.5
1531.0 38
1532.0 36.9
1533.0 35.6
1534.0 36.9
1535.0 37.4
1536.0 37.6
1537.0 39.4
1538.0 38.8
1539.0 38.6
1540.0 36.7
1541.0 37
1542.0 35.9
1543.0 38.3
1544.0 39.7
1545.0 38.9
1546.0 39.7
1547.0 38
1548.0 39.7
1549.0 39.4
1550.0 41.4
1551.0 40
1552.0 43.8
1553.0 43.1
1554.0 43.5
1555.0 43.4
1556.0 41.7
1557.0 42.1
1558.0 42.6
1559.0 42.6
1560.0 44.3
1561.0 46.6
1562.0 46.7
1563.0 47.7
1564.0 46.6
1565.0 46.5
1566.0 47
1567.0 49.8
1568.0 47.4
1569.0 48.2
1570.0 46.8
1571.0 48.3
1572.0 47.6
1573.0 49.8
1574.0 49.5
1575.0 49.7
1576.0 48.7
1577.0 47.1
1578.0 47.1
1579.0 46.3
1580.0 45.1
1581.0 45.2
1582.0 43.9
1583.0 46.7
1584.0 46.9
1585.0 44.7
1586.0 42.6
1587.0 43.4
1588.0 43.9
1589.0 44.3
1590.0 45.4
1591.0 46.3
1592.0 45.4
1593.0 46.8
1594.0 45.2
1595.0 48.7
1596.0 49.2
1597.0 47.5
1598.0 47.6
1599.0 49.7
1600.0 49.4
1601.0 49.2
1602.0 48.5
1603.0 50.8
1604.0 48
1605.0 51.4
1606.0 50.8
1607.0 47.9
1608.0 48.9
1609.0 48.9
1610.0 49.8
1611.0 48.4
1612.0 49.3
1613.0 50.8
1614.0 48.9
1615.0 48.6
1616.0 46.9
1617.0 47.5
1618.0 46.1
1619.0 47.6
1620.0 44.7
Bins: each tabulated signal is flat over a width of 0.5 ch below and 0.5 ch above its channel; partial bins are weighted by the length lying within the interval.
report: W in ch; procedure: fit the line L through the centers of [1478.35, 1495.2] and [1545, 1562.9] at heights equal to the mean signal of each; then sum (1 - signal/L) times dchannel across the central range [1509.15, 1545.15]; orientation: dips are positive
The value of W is 1.2 ch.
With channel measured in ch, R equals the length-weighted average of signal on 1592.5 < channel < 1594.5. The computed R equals 46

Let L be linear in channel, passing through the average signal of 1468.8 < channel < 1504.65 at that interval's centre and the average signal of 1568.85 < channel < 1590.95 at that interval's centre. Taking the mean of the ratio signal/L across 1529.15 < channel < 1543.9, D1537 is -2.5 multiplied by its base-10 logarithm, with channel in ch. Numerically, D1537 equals 0.197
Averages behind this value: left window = 43.8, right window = 46.4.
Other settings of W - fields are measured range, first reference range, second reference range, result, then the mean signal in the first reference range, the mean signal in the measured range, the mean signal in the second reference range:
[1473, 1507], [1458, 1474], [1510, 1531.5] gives 3.0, 51.9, 43.9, 43.5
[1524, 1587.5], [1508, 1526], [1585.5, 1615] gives 4.9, 45.2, 42.9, 47.8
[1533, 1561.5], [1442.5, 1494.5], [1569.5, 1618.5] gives 4.7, 48.8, 40.2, 47.5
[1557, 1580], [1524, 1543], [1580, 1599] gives -2.1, 38.6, 47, 45.8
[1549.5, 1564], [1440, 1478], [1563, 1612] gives 1.4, 51.2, 43.6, 47.5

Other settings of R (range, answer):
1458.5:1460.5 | 60.1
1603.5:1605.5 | 49.7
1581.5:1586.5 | 45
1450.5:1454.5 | 54.5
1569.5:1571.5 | 47.5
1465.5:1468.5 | 50.6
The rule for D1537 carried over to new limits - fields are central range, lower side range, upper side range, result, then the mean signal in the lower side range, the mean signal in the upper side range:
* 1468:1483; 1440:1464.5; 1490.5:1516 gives 0.15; 53.9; 45.5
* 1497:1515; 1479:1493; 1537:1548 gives -0.11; 43.7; 38.3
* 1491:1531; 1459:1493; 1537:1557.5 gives -0.02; 46.9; 40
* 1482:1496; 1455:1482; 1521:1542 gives 0.05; 49.6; 39.2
